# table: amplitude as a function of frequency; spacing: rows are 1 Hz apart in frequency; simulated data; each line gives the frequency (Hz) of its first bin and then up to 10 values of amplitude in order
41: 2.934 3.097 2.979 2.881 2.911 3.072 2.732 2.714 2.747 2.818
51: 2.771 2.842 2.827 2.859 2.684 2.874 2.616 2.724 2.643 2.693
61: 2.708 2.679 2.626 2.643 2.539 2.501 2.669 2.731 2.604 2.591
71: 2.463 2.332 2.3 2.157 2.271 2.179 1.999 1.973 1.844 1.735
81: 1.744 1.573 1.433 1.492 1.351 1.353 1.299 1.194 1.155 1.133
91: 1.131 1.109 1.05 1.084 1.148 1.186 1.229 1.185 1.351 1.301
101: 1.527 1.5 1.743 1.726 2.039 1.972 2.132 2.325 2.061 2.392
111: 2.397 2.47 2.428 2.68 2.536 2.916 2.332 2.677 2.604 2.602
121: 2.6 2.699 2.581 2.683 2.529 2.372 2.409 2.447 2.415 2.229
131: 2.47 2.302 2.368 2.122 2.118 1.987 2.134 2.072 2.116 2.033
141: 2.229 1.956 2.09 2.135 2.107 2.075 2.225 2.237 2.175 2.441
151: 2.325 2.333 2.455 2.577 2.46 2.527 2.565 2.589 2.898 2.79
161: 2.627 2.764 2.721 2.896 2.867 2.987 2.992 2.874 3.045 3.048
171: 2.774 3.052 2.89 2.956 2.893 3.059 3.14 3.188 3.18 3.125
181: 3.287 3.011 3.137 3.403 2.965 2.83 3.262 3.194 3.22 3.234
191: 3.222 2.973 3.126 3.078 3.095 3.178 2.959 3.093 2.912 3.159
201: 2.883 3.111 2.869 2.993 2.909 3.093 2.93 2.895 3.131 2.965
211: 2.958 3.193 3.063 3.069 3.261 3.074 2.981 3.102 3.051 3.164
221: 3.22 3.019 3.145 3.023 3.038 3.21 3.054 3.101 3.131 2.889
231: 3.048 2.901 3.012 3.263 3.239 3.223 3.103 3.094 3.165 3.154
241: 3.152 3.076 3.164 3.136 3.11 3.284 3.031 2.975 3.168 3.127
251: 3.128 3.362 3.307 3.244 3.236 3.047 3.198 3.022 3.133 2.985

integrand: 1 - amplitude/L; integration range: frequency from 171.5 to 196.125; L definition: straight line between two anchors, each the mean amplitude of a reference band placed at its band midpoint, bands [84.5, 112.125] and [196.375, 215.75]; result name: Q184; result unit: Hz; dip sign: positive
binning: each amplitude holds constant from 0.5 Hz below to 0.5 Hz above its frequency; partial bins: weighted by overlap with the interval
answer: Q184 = -3.54 Hz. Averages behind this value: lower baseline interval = 1.54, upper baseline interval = 3.03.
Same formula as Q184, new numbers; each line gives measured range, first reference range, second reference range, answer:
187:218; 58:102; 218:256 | -2.4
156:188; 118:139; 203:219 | -2.7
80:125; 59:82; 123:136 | 9.7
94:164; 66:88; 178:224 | 6.4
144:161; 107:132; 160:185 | 2.3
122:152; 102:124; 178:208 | 3.6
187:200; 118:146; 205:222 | -1.1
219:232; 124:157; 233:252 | -0.3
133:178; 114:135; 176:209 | 3.8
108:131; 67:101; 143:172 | -4.2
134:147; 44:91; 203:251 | 2.7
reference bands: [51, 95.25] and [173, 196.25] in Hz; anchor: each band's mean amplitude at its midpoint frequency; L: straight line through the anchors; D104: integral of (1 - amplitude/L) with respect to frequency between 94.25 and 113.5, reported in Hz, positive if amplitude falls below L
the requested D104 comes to 4.8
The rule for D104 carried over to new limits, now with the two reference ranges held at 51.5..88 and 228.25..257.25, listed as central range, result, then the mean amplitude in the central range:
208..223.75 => -0.4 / 3.09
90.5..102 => 5.7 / 1.22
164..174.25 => -0.6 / 2.95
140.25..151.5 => 2.0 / 2.18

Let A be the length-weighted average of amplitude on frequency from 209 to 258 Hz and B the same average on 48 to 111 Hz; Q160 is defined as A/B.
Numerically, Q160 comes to 1.53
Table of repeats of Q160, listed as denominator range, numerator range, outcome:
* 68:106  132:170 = 1.47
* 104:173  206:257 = 1.27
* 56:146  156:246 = 1.45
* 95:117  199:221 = 1.56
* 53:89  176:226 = 1.39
